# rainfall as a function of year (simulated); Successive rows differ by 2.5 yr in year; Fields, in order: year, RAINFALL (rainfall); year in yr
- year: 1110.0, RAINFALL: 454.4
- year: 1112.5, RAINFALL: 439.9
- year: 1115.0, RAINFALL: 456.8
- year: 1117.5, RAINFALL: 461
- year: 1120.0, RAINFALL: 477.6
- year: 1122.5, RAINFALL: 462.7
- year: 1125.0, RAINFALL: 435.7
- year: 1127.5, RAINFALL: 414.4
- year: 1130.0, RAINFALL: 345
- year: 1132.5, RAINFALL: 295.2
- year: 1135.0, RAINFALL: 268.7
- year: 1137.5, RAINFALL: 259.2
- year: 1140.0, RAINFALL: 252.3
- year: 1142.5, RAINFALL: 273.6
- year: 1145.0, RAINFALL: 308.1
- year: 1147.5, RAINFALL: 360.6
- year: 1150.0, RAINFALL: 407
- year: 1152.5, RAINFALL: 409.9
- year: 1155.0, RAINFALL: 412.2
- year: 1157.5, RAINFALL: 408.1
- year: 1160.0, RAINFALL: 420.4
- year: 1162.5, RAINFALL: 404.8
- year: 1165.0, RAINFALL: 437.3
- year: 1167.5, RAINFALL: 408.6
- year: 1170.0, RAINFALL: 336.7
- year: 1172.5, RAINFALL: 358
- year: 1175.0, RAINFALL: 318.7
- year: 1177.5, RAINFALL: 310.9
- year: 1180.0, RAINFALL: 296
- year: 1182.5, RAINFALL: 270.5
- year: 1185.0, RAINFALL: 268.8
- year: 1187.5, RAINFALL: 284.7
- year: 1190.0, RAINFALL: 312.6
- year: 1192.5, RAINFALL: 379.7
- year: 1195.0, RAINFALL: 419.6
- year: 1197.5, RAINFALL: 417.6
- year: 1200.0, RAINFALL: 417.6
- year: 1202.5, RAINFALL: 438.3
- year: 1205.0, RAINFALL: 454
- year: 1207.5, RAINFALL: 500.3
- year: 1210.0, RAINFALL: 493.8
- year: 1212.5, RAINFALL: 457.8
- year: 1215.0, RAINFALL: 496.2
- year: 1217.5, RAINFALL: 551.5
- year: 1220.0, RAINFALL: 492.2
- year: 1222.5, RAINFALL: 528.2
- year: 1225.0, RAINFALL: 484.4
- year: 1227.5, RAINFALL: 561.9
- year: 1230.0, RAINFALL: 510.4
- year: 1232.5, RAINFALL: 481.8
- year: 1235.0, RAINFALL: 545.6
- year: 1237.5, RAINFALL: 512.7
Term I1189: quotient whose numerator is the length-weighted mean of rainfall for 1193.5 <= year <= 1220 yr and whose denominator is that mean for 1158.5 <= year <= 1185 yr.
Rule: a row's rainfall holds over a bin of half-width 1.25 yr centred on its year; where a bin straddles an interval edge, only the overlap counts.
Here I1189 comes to 1.3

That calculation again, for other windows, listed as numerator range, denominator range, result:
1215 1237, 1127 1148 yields 1.71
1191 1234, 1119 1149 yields 1.37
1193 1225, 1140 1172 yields 1.25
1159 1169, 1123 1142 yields 1.27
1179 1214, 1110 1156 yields 1.03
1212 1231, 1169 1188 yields 1.67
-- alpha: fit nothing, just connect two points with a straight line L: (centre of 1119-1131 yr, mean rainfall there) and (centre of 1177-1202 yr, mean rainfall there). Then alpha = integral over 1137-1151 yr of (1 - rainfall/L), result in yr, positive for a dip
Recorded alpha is 3.15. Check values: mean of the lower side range 428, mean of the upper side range 342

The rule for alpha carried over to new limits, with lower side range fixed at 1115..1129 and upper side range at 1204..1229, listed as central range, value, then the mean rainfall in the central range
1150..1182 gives 6.6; 375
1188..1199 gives 2.5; 377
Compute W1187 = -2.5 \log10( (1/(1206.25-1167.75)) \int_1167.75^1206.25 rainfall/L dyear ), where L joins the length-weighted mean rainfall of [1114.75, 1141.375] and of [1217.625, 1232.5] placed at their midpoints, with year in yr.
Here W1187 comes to 0.29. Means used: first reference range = 372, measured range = 354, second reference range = 515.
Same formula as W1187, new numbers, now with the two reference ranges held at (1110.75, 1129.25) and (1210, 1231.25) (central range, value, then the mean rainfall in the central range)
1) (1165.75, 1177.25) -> 0.324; 355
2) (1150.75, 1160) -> 0.142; 411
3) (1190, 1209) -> 0.168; 425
